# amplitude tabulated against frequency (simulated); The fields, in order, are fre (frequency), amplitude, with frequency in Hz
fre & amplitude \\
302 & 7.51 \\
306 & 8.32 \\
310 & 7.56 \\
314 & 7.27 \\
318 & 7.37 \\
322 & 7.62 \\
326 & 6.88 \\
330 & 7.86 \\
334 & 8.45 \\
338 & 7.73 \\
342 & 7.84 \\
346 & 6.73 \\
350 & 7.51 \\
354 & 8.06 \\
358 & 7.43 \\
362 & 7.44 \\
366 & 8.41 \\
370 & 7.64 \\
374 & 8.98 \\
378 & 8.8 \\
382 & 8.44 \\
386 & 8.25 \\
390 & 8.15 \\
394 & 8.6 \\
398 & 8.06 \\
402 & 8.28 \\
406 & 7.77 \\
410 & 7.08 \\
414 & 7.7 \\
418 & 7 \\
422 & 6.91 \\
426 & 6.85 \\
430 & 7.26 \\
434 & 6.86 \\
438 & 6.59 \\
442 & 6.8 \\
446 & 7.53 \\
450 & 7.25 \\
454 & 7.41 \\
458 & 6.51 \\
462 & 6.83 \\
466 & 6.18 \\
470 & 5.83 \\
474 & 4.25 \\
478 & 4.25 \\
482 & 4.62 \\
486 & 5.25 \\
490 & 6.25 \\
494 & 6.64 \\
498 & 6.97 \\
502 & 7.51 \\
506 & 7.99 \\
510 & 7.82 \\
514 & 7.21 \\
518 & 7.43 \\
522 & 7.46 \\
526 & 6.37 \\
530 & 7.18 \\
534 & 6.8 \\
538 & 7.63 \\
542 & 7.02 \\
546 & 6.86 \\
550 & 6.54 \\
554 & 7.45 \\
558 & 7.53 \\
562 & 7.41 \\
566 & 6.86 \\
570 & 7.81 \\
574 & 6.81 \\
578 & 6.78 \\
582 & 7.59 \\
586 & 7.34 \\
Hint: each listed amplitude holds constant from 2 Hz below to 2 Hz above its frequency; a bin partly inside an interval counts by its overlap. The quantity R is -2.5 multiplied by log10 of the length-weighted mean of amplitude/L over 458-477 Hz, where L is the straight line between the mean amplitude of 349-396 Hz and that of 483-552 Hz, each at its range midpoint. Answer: 0.27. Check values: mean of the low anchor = 8.16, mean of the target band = 5.77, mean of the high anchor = 6.96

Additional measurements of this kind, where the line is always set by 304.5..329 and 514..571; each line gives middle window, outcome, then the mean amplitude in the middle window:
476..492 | 0.383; 5.09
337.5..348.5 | 0.010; 7.4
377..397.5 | -0.139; 8.4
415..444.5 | 0.060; 6.93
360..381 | -0.117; 8.26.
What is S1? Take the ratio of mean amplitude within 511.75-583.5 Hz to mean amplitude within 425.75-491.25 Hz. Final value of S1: 1.14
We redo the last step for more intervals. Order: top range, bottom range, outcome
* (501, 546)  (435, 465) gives 1.05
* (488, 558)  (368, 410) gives 0.87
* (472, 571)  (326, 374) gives 0.87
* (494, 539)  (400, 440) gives 1.01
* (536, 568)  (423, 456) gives 1.01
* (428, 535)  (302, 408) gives 0.84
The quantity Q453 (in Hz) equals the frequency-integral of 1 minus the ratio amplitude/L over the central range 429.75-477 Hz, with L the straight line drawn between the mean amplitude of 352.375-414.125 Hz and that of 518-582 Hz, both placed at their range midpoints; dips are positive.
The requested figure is 7.1 Hz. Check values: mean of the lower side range 8.08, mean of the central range 6.53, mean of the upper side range 7.13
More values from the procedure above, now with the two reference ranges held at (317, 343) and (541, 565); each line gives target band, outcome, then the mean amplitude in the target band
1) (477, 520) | 3.9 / 6.59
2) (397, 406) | -0.7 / 8.09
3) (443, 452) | 0.1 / 7.32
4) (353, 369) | -0.4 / 7.81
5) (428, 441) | 0.9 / 6.9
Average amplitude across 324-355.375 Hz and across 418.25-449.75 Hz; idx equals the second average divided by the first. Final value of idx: 0.92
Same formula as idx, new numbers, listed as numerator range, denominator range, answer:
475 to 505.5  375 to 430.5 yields 0.76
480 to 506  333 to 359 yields 0.83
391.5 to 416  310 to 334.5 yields 1.05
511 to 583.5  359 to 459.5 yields 0.94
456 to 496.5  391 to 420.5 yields 0.73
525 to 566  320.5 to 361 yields 0.93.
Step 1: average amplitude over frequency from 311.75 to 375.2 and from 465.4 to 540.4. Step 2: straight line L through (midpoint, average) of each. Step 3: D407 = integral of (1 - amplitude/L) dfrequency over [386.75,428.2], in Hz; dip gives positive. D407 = -2.50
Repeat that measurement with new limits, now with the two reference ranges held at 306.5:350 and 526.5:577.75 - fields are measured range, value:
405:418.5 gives 0.0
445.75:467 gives 1.1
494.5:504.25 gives 0.1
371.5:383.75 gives -2.0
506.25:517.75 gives -0.6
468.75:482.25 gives 4.8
